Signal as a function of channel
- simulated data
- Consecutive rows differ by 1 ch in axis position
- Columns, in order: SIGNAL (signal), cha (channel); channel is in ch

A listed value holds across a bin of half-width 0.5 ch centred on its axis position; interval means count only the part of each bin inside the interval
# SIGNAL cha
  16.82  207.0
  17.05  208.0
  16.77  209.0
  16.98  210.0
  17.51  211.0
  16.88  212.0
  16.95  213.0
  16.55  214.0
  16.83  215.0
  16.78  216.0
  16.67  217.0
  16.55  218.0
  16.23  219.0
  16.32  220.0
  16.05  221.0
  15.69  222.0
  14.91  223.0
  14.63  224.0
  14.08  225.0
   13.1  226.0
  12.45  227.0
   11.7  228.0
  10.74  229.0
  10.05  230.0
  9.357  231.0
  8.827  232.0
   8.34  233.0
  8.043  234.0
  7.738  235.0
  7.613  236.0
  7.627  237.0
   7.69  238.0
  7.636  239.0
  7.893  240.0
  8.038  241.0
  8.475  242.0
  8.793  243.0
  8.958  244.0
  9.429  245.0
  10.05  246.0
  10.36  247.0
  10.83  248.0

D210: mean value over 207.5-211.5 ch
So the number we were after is 17.1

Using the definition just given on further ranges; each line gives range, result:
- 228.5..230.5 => 10.4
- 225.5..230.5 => 11.6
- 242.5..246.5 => 9.31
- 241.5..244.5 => 8.74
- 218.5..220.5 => 16.3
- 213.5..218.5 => 16.7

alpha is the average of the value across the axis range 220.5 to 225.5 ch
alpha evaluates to 15.1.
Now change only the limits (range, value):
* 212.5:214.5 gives 16.8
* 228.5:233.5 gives 9.46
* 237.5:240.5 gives 7.74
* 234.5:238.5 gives 7.67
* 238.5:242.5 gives 8.01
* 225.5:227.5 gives 12.8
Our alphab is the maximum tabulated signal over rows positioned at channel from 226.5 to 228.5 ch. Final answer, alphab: 12.45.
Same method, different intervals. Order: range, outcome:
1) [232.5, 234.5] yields 8.34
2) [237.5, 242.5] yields 8.475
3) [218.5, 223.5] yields 16.32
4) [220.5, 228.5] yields 16.05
